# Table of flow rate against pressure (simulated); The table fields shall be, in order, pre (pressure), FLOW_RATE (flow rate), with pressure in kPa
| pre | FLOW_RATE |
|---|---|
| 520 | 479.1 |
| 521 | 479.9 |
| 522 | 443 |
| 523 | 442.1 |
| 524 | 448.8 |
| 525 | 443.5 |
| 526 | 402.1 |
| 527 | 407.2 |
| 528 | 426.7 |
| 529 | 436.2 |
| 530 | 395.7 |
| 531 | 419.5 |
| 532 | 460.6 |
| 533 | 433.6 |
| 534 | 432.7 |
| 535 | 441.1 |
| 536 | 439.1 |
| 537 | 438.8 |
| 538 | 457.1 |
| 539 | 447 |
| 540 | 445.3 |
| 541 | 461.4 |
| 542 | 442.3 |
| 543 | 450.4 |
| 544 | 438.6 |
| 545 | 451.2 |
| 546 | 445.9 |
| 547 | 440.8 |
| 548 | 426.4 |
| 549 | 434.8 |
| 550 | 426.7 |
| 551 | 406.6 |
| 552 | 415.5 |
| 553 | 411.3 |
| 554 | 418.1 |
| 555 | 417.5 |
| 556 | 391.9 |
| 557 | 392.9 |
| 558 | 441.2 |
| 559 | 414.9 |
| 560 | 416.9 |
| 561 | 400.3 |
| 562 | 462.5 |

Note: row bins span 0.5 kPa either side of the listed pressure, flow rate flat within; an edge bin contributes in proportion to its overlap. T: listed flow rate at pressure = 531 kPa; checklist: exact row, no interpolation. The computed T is 419.5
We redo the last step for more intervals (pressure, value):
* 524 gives 448.8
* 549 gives 434.8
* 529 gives 436.2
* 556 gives 391.9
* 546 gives 445.9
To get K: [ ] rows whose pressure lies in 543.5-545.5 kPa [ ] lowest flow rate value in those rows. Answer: 438.6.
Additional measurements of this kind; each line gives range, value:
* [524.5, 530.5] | 395.7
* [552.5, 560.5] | 391.9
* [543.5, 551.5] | 406.6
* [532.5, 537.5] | 432.7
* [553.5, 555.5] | 417.5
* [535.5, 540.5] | 438.8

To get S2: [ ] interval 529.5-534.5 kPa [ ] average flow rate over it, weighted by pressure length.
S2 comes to 428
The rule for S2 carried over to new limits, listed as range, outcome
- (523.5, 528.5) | 426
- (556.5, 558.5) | 417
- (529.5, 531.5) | 408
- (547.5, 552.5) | 422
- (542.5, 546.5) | 447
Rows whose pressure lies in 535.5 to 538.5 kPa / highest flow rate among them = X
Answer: 457.1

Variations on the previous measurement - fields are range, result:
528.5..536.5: 460.6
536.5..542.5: 461.4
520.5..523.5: 479.9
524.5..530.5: 443.5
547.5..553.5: 434.8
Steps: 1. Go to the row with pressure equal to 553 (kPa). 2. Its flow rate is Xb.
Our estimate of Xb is 411.3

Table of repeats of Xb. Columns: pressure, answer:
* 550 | 426.7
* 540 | 445.3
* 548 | 426.4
